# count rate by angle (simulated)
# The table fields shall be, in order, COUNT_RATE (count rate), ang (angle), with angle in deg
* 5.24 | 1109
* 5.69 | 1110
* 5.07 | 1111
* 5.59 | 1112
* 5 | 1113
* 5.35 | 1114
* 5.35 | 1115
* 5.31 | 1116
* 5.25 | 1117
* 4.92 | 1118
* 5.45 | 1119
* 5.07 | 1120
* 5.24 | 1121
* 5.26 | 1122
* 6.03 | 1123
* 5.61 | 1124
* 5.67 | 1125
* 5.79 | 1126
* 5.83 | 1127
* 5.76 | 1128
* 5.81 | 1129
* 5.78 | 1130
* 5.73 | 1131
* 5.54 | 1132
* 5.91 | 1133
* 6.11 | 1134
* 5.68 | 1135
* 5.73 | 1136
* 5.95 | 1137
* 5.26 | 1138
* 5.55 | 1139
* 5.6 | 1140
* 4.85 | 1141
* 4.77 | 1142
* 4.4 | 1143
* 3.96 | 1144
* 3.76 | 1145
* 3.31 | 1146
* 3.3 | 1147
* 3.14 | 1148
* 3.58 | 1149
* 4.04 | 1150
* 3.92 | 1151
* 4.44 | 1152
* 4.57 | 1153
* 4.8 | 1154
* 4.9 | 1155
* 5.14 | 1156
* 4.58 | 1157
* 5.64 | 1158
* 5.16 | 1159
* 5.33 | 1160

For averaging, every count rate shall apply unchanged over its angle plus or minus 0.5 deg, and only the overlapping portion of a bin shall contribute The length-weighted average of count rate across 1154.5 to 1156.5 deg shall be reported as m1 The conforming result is 5.02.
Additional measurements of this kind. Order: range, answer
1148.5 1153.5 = 4.11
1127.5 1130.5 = 5.78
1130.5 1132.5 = 5.63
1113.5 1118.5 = 5.24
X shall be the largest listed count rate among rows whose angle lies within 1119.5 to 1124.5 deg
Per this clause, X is 6.03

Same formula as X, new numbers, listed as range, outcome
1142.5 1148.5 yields 4.4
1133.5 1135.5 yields 6.11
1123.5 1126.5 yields 5.79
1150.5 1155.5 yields 4.9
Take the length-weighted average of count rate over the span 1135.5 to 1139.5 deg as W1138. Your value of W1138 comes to 5.62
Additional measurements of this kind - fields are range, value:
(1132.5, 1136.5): 5.86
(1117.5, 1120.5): 5.15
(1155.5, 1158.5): 5.12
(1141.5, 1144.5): 4.38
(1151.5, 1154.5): 4.6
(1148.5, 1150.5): 3.81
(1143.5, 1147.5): 3.58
